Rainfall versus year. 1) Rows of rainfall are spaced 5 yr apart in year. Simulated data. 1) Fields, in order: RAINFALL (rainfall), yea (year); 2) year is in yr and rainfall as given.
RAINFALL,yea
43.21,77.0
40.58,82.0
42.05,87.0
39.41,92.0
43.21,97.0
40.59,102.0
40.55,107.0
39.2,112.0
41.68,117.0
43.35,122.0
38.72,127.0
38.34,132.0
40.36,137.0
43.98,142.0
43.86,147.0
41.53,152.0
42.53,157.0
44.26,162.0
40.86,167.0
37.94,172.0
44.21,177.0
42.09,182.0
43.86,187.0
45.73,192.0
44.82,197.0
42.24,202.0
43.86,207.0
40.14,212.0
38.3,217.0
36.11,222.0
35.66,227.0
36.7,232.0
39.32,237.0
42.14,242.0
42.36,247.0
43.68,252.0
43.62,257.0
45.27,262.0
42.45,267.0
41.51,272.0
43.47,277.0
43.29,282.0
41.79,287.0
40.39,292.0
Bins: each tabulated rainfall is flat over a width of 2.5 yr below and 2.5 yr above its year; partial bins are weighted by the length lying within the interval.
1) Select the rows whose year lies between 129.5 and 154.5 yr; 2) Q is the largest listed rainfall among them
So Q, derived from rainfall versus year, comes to 43.98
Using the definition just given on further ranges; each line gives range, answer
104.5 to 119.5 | 41.68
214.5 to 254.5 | 43.68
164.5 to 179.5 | 44.21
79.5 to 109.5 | 43.21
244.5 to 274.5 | 45.27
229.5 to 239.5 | 39.32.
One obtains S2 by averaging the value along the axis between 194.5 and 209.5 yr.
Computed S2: 43.6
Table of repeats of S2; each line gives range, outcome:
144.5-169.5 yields 42.6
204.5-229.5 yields 38.8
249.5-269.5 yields 43.8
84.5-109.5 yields 41.2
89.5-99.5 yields 41.3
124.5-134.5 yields 38.5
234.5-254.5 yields 41.9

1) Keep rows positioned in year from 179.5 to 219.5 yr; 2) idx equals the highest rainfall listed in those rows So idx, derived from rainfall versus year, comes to 45.73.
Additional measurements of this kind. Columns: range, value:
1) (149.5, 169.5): 44.26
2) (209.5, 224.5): 40.14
